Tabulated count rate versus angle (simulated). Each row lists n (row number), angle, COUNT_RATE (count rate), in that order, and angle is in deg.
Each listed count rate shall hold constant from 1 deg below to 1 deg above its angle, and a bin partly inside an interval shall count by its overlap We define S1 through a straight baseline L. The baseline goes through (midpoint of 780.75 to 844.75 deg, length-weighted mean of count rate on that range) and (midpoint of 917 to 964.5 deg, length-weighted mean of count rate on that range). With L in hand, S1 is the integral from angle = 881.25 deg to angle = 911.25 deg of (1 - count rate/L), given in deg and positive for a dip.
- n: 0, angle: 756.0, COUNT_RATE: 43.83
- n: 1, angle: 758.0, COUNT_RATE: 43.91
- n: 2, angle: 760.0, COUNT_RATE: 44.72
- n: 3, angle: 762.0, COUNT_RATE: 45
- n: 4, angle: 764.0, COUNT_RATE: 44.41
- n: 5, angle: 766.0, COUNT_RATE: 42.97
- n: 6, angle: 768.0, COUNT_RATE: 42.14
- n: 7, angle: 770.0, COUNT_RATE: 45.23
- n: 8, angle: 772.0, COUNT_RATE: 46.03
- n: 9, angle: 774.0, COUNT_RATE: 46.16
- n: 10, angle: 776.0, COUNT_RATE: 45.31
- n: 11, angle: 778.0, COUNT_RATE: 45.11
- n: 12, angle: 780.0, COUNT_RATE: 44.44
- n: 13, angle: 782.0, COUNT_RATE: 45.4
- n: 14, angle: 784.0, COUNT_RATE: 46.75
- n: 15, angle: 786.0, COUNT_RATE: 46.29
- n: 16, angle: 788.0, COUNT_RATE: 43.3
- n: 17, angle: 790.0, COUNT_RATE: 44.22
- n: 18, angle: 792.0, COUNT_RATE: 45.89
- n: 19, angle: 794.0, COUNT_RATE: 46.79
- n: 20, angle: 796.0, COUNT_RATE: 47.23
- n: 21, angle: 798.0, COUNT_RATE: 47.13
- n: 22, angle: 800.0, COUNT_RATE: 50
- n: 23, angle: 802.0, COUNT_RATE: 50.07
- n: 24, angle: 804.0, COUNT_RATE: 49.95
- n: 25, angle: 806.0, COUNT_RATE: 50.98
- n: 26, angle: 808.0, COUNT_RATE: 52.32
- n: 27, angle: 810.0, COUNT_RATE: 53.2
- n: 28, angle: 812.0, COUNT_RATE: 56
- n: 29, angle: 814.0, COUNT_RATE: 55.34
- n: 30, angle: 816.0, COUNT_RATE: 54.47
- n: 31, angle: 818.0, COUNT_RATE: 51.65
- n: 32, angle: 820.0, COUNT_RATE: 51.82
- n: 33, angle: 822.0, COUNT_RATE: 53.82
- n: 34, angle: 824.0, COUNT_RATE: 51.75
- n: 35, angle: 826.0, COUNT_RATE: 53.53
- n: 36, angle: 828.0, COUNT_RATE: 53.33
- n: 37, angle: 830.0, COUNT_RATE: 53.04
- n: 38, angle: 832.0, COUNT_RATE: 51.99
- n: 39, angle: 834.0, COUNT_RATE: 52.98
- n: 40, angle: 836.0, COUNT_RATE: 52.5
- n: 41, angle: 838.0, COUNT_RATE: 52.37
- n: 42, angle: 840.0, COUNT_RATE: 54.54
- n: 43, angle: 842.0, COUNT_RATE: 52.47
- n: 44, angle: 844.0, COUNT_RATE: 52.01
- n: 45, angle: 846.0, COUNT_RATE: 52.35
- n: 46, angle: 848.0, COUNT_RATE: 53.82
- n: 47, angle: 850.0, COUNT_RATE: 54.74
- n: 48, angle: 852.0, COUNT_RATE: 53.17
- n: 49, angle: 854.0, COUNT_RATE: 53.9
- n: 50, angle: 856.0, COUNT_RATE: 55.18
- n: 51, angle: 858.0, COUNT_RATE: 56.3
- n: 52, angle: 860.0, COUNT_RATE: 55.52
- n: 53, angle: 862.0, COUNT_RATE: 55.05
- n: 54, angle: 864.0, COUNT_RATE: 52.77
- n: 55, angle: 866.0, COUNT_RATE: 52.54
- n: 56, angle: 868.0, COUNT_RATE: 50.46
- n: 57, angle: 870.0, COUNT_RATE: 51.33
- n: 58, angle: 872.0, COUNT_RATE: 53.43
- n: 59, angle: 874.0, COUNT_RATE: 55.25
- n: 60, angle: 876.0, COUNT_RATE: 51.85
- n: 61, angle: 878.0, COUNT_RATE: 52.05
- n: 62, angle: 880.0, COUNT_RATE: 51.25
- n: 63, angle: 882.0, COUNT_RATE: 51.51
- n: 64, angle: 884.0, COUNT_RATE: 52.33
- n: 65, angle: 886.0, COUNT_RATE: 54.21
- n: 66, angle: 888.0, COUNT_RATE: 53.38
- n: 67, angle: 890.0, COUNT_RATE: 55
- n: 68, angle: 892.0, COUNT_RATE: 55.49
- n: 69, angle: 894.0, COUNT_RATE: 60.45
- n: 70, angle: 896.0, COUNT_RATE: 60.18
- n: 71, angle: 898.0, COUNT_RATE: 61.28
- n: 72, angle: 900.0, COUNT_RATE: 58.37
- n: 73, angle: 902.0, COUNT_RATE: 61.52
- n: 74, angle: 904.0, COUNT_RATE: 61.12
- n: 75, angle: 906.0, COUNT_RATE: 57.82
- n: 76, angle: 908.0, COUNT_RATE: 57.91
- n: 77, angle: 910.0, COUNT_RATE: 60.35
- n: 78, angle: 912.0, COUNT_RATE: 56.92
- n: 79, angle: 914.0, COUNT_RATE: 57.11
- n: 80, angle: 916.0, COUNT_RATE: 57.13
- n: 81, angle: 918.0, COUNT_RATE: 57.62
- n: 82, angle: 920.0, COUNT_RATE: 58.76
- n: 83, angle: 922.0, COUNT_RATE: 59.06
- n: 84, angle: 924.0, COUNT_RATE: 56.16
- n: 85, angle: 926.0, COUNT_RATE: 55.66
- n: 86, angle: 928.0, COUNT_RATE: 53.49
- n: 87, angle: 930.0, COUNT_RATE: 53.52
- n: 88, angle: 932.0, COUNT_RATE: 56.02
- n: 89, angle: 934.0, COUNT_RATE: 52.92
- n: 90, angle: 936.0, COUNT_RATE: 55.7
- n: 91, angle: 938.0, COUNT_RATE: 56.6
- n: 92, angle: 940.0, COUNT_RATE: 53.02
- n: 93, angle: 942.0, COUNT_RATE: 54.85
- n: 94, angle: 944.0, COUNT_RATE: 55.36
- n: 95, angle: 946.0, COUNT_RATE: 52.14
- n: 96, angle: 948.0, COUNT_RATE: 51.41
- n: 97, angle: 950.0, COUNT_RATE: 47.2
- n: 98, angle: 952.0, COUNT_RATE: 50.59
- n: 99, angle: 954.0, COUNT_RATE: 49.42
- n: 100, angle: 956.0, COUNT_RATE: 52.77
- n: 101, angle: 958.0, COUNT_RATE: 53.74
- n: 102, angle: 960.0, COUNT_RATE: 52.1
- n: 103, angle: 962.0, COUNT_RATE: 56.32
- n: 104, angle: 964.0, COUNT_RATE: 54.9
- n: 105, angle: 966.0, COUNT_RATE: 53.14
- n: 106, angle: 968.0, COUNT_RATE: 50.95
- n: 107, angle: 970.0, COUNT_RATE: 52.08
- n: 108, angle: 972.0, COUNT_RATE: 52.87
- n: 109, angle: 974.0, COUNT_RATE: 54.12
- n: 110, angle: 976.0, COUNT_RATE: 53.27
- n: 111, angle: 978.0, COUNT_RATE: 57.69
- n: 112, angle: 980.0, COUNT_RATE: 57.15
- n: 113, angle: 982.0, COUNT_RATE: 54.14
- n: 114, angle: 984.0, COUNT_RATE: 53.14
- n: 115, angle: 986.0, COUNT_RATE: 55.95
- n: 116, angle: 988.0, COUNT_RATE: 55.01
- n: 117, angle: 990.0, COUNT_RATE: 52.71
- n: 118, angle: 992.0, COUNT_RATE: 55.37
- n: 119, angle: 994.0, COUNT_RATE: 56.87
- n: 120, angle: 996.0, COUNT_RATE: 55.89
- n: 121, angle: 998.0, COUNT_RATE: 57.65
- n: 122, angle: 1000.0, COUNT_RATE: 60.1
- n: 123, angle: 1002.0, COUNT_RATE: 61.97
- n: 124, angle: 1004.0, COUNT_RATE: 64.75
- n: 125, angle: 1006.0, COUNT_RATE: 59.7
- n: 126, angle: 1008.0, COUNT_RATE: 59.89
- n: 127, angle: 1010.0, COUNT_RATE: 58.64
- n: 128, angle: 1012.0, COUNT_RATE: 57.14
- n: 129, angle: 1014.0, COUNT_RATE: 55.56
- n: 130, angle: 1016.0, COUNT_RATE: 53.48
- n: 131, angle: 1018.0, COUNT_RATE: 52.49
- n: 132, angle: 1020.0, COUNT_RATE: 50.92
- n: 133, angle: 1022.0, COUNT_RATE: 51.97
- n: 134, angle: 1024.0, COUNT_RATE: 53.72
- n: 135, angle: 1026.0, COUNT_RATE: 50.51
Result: -2.5 deg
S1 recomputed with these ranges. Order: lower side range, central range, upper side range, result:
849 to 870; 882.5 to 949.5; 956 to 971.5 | -3.52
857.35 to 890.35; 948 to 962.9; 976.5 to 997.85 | 0.84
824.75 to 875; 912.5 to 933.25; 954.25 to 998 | -0.97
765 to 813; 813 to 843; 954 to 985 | -2.73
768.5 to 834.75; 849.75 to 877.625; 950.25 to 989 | -1.48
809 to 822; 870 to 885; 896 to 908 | 1.47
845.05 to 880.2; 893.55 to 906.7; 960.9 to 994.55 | -1.56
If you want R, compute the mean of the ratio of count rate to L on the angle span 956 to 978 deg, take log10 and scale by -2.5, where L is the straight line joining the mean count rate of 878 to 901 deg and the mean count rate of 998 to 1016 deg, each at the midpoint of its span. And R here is 0.09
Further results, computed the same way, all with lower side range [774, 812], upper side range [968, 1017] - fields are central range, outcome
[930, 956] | 0.02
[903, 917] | -0.11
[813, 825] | -0.09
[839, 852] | -0.07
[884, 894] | -0.06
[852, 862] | -0.09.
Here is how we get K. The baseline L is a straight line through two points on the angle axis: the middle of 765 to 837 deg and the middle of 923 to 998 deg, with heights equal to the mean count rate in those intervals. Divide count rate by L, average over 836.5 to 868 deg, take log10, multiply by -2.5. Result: -0.06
